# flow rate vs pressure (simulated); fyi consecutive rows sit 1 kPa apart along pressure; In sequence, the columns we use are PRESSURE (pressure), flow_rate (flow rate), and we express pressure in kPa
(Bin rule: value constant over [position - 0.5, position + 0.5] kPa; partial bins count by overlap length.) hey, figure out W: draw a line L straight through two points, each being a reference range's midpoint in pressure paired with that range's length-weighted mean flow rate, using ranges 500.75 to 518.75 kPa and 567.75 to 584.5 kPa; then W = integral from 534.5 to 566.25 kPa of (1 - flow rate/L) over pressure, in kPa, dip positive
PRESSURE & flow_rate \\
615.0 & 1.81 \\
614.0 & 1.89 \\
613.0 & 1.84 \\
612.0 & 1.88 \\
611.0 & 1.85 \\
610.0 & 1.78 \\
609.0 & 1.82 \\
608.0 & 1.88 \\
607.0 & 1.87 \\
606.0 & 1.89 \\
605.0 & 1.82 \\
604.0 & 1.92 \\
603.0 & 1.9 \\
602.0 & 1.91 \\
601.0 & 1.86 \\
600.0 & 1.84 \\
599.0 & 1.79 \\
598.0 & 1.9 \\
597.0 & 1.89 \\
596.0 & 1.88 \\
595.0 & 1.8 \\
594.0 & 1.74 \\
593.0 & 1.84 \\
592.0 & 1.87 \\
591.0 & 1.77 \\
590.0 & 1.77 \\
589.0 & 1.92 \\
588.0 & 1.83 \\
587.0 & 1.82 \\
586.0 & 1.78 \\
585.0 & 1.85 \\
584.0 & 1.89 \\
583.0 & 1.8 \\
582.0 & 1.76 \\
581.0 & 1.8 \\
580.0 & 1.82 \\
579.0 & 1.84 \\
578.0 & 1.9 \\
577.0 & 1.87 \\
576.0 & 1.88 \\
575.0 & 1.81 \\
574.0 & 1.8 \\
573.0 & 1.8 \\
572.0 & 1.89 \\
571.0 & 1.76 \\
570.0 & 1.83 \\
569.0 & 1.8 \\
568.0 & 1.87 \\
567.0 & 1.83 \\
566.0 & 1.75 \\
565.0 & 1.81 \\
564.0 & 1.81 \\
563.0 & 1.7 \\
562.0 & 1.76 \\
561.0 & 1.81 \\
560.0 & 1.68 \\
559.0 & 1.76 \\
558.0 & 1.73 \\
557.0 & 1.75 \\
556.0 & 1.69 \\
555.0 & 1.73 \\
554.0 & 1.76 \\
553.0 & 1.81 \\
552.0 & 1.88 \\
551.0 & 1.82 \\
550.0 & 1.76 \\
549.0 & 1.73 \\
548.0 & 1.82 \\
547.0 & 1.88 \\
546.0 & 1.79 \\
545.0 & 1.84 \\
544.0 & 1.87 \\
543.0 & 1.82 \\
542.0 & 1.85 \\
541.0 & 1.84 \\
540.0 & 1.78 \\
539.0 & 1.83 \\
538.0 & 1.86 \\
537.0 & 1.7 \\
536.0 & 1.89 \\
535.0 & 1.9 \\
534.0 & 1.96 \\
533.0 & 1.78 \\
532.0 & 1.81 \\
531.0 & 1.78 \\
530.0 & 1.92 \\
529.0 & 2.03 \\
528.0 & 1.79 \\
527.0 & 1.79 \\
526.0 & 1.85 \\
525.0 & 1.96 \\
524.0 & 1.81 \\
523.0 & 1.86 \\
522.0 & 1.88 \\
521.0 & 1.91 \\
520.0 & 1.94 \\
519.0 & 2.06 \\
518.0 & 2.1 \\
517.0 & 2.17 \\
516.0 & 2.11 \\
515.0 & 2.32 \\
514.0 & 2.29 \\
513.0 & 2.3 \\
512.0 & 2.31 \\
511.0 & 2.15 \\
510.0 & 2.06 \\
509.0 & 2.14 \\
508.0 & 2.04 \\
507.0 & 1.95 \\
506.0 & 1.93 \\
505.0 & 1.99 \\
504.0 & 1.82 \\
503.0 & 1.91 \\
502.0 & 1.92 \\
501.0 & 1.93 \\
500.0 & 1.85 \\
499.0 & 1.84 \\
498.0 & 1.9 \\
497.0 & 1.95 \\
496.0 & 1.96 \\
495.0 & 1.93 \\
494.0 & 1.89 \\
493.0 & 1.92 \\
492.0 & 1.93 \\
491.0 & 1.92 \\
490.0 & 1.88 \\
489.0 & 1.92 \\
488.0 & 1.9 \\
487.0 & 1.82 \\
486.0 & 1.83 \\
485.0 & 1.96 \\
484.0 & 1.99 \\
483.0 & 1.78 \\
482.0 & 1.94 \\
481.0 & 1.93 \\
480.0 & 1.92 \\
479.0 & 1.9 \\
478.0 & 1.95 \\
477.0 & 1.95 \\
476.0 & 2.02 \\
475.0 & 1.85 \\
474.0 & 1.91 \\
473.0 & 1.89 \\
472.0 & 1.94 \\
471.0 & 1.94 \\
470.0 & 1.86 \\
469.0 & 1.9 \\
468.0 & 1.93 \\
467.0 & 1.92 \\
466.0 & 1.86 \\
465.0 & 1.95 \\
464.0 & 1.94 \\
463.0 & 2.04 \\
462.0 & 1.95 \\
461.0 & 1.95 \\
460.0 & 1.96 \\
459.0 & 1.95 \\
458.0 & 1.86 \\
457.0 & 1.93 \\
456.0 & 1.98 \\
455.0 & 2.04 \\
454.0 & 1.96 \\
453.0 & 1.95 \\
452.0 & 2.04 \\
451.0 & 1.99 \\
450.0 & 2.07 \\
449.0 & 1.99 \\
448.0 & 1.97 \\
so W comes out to 2.2 kPa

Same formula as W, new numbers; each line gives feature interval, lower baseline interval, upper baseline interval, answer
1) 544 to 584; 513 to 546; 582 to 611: 1.7 kPa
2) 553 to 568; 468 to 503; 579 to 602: 0.7 kPa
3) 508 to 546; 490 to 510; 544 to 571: -1.7 kPa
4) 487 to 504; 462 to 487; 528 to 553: -0.1 kPa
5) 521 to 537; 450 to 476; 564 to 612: 0.2 kPa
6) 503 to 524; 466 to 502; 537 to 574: -2.2 kPa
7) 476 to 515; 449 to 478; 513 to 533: -0.1 kPa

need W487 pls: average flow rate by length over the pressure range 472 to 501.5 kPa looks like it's 1.91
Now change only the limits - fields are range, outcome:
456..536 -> 1.95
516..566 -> 1.84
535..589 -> 1.81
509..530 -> 2.03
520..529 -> 1.87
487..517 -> 2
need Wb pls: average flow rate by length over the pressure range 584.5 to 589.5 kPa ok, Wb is 1.84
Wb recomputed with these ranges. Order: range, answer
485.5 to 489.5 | 1.87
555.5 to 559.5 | 1.73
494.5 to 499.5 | 1.92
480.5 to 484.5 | 1.91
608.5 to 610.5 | 1.8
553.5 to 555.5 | 1.75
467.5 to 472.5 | 1.91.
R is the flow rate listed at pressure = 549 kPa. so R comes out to 1.73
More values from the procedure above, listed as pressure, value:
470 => 1.86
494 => 1.89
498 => 1.9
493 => 1.92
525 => 1.96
